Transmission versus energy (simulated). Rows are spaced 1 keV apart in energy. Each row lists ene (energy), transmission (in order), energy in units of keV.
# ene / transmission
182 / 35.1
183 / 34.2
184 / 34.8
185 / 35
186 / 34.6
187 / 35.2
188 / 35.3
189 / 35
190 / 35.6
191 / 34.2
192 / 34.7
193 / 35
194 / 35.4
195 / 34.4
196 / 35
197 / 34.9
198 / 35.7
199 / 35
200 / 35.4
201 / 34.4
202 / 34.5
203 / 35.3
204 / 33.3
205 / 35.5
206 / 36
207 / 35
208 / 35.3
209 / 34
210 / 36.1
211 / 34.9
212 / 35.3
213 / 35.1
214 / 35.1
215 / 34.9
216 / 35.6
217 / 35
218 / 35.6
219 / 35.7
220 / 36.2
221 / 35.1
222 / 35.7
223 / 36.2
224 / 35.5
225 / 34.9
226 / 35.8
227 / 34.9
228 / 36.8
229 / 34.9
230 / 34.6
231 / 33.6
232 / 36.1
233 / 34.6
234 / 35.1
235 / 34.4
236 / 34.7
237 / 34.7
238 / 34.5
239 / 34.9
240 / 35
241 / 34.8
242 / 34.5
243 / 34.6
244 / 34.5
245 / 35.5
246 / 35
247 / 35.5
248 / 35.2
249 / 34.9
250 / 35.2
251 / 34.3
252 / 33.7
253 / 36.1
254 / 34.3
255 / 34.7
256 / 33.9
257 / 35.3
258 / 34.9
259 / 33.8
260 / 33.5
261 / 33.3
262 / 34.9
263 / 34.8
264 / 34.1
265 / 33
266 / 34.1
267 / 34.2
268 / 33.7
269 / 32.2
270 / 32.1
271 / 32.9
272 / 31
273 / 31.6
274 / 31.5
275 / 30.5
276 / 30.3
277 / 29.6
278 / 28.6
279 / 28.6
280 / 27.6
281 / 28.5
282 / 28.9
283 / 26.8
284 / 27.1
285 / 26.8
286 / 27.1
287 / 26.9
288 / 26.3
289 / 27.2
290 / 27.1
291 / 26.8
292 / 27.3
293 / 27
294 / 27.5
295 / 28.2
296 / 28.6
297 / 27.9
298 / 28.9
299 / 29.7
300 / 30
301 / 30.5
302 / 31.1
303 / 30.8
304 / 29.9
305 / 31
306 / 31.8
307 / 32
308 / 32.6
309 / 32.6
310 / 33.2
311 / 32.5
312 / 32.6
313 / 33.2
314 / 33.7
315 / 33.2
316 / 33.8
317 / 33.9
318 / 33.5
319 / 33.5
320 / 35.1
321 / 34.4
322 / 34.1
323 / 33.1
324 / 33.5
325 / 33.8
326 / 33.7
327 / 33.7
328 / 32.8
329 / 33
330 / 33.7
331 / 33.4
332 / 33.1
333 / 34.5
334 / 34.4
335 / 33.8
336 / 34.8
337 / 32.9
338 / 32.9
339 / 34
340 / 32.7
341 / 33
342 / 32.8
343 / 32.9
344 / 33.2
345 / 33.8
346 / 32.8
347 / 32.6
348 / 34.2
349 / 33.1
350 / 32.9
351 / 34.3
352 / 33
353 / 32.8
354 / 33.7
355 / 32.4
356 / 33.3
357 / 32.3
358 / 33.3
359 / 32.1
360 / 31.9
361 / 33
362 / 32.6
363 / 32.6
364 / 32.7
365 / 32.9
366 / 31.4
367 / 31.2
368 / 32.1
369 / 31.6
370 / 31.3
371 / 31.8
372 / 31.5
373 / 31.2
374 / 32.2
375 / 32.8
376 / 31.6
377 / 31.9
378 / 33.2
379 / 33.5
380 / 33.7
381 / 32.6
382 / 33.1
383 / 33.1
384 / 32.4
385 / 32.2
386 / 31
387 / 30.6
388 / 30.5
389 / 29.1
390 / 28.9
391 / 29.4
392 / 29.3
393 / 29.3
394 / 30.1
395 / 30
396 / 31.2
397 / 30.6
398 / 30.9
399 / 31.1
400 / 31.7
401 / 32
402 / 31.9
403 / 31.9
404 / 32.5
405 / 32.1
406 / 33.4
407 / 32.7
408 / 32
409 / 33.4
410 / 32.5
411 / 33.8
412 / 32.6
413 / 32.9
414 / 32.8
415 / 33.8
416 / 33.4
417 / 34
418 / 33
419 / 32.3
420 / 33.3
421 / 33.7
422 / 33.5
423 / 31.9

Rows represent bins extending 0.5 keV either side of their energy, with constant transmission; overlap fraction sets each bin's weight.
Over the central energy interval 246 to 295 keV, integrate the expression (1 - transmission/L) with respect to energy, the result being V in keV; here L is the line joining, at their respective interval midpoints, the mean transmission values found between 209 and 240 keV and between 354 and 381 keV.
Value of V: 4.2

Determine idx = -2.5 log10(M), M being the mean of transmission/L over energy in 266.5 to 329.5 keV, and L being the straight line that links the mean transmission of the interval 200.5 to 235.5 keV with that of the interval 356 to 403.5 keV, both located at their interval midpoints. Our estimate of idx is 0.09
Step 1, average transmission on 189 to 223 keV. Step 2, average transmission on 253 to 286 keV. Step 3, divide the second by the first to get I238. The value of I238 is 0.90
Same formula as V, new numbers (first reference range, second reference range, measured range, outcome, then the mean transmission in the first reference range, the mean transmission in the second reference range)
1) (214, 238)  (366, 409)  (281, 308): 4.0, 35.2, 31.6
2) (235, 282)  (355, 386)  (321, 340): -0.5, 33.3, 32.3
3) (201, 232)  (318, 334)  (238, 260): 0.0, 35.2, 33.7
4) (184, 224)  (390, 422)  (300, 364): 0.3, 35.1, 32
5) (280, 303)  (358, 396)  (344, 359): -1.3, 28.1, 31.6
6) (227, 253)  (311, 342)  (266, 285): 2.2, 34.9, 33.6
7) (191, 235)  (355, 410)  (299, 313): 0.7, 35.1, 31.8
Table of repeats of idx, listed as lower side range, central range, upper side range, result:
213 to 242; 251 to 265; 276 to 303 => -0.09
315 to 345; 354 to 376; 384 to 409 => 0.00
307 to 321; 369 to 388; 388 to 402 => -0.04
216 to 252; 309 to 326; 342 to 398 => -0.01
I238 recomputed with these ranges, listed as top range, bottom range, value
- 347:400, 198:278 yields 0.93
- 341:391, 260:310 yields 1.07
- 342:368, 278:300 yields 1.18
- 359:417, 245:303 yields 1.02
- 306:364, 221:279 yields 0.98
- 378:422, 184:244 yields 0.91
